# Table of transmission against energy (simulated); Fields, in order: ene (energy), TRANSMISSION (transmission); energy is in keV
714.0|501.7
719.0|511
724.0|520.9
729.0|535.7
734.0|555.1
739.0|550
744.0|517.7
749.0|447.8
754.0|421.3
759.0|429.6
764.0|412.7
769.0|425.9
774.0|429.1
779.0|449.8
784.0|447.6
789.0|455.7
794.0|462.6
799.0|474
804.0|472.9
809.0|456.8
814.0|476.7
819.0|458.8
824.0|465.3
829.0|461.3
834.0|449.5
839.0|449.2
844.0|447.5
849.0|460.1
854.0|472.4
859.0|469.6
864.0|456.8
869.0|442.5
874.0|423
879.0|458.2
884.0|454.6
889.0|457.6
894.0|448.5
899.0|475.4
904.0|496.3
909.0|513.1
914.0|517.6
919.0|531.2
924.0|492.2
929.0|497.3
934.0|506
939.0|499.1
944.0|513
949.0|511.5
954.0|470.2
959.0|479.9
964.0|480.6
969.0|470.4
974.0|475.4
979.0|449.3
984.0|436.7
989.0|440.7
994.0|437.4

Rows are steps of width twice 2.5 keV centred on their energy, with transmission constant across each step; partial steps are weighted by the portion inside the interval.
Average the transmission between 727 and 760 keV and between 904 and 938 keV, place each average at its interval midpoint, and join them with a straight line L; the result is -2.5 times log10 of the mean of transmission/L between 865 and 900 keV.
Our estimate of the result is 0.125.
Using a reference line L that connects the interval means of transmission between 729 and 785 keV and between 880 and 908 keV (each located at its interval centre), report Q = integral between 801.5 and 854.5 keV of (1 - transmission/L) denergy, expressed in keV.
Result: 0.77 keV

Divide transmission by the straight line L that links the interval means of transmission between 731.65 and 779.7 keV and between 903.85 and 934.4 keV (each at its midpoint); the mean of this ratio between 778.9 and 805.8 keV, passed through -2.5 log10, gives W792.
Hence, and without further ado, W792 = 0.03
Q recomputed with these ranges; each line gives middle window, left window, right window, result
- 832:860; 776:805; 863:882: -0.52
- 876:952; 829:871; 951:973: -3.75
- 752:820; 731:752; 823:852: 5.42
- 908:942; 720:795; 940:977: -1.72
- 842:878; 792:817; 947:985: 1.26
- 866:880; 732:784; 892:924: 1.41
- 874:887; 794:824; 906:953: 1.09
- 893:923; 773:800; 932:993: -1.91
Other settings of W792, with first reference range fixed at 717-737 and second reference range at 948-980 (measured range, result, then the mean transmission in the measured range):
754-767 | 0.236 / 421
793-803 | 0.100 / 470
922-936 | -0.031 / 498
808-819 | 0.100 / 466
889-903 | 0.062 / 465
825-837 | 0.115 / 456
